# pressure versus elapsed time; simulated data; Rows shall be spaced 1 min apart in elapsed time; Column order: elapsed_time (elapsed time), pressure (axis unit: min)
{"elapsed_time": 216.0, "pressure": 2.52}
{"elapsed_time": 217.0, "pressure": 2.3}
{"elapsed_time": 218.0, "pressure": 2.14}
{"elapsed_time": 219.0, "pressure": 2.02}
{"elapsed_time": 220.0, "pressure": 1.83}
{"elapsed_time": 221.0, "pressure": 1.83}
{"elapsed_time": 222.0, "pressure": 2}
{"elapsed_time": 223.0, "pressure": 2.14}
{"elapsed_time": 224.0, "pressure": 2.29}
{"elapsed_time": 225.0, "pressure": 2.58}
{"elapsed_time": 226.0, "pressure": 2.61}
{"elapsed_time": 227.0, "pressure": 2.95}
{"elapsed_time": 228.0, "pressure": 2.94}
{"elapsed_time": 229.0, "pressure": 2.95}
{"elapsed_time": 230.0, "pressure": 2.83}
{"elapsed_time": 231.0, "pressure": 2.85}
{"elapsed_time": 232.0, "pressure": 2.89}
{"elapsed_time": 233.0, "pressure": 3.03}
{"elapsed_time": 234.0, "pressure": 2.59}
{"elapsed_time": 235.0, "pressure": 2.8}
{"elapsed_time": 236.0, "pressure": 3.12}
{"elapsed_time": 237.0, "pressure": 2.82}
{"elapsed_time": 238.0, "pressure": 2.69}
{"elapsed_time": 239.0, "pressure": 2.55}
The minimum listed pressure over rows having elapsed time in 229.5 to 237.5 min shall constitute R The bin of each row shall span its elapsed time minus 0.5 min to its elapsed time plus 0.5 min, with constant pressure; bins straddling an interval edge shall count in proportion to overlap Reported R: 2.59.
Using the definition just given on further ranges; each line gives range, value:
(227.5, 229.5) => 2.94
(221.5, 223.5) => 2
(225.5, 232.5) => 2.61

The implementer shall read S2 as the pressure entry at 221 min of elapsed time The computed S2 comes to 1.83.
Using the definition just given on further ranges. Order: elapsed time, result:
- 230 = 2.83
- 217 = 2.3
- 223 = 2.14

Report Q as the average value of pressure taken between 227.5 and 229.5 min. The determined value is 2.95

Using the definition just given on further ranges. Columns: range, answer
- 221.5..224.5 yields 2.14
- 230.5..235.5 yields 2.83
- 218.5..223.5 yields 1.96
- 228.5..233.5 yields 2.91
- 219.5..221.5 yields 1.83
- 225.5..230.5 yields 2.86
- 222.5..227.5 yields 2.51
